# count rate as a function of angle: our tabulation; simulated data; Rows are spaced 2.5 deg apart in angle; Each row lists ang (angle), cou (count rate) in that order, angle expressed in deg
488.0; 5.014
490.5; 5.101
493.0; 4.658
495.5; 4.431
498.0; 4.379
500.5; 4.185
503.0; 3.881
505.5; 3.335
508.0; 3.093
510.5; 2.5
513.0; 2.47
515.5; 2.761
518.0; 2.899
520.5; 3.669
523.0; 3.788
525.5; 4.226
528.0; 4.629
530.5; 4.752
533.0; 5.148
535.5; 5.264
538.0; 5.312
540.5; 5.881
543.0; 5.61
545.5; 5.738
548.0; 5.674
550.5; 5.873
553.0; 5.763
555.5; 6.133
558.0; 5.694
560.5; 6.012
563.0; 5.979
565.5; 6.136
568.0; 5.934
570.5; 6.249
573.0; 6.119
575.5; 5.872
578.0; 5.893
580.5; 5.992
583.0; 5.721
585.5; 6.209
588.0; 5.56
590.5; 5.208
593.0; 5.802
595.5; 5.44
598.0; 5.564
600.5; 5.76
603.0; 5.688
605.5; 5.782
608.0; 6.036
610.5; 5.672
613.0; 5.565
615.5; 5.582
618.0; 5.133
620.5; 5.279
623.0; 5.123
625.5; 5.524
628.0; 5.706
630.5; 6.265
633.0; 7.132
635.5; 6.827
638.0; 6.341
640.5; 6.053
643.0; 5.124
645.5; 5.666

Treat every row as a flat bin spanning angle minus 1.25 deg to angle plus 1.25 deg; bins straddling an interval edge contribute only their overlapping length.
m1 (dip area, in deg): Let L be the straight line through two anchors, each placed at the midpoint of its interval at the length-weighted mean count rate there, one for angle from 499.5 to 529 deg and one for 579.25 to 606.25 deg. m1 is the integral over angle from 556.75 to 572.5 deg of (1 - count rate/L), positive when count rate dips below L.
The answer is -3.6 deg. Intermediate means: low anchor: 3.44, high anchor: 5.7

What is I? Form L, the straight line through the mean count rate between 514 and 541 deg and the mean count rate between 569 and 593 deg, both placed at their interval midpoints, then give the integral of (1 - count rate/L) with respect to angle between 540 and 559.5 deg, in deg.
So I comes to -3.3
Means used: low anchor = 4.33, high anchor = 5.87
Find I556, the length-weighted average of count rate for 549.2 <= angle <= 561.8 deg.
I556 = 5.89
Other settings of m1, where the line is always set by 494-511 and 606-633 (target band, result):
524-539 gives -2.24 deg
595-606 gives -0.61 deg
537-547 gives -2.83 deg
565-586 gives -4.50 deg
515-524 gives 1.62 deg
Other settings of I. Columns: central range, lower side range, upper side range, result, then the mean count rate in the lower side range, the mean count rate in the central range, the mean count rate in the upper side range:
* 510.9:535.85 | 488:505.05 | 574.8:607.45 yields 5.0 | 4.43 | 3.86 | 5.73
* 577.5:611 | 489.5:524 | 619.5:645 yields -3.2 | 3.64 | 5.74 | 5.94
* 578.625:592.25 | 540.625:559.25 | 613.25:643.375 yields 0.2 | 5.79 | 5.75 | 5.85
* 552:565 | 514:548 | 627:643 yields -2.2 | 4.61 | 5.93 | 6.3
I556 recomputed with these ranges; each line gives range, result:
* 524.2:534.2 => 4.68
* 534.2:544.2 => 5.51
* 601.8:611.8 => 5.79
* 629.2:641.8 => 6.51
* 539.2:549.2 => 5.72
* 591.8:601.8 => 5.64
